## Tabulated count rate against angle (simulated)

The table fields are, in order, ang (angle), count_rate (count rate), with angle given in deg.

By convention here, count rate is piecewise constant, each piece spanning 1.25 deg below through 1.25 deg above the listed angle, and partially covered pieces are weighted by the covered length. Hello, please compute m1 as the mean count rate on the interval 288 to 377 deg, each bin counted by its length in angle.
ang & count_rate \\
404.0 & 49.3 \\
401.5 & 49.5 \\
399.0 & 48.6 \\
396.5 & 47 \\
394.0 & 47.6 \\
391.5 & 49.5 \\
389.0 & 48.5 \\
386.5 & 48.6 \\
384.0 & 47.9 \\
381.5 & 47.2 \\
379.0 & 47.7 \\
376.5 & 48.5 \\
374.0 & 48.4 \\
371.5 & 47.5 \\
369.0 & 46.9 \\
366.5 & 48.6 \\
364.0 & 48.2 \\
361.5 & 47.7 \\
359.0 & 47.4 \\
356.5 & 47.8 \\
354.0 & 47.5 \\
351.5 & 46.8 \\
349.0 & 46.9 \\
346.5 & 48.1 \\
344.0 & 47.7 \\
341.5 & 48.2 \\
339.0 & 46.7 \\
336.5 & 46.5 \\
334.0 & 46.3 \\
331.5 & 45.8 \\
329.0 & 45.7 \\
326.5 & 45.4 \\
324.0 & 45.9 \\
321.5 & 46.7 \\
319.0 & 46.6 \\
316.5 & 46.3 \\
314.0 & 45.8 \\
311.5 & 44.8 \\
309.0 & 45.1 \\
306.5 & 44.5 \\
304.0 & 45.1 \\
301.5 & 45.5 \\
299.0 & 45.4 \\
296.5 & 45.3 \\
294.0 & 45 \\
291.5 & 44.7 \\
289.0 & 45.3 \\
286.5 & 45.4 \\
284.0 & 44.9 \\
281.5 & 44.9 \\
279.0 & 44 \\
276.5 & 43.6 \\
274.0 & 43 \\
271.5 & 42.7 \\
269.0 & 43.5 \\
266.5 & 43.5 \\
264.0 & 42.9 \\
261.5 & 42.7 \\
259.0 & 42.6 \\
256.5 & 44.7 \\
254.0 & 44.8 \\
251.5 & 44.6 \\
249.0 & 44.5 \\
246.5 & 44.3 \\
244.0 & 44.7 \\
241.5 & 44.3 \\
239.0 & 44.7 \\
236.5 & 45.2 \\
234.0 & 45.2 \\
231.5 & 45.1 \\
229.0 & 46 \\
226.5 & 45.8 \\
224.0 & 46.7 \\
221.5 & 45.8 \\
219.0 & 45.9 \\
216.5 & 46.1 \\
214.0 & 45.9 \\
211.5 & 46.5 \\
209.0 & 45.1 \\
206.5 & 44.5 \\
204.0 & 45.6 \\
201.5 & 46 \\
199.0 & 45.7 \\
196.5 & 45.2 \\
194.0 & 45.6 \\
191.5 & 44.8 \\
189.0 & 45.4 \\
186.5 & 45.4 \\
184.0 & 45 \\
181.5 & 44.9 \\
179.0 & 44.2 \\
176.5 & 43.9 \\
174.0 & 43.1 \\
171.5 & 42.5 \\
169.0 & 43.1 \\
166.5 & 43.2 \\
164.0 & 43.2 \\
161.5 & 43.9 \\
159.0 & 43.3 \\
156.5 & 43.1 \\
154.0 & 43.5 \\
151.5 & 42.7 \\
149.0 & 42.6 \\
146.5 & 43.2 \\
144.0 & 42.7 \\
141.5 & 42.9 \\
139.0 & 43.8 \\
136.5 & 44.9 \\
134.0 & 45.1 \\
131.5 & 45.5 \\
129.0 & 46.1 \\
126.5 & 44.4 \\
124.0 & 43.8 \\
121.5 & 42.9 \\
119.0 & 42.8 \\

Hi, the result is 46.5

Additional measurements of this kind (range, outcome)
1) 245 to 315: 44.4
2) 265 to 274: 43.2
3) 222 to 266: 44.6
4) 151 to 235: 44.8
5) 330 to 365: 47.2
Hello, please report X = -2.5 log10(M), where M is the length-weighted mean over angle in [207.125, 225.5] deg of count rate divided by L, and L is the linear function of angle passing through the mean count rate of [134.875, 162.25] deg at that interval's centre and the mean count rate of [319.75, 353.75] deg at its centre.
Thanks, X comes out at -0.03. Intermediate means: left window 43.3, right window 46.7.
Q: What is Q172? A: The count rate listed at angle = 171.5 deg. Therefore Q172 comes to 42.5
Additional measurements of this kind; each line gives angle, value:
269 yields 43.5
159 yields 43.3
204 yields 45.6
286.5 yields 45.4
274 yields 43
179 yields 44.2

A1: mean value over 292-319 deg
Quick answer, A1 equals 45.3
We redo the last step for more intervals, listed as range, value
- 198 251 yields 45.4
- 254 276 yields 43.3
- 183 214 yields 45.4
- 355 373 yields 47.7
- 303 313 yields 44.9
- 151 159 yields 43.2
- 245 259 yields 44.4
